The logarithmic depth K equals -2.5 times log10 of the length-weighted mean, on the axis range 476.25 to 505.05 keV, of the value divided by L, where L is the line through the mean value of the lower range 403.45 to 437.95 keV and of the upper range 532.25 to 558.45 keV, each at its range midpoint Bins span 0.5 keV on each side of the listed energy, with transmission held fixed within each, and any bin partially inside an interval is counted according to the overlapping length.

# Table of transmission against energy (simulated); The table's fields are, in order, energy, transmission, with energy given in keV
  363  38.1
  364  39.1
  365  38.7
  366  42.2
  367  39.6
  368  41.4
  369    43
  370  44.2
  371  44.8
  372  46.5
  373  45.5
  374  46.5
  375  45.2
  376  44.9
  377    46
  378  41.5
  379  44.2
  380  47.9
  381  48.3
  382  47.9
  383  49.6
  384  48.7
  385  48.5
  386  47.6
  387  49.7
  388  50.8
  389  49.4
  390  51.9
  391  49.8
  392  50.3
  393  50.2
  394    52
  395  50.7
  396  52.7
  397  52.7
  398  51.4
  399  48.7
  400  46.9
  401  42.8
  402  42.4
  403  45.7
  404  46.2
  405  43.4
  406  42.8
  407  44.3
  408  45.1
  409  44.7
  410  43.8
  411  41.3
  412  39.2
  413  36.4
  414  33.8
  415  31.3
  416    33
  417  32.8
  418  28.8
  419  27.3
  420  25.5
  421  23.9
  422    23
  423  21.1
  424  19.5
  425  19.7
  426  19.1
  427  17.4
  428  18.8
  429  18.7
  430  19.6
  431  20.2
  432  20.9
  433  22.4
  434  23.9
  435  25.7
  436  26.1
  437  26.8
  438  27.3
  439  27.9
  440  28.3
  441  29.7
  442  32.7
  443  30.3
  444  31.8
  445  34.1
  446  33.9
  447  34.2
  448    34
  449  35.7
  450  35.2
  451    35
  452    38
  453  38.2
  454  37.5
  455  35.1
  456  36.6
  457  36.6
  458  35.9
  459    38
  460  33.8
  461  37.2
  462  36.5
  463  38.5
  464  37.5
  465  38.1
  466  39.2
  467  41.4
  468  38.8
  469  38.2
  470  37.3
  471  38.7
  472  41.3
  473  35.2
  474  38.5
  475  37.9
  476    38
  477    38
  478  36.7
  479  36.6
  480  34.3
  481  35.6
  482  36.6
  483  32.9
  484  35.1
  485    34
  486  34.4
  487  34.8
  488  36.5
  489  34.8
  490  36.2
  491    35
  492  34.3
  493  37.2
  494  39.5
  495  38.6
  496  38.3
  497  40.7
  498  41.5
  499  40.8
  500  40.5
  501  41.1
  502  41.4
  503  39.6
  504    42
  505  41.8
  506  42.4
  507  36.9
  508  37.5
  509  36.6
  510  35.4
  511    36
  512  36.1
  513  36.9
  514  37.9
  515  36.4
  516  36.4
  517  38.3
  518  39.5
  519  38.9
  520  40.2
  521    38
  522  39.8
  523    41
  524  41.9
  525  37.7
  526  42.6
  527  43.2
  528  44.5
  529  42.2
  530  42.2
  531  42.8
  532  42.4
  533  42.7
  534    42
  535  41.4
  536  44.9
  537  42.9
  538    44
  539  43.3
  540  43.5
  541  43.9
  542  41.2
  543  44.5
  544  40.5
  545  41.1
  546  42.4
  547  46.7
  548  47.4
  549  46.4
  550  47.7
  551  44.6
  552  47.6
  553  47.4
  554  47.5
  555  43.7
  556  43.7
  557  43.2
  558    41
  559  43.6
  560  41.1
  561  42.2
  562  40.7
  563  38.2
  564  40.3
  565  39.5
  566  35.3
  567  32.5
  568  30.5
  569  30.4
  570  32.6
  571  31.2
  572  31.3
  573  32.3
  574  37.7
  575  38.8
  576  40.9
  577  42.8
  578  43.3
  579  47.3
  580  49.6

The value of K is 0.01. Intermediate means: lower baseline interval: 29.6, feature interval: 37.5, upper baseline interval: 44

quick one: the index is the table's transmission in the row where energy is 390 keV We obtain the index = 51.9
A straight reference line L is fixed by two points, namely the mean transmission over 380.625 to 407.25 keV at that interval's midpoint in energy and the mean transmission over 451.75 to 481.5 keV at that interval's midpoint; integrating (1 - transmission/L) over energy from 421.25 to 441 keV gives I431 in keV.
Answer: 9.3 keV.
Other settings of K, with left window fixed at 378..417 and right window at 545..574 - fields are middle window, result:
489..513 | 0.10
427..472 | 0.33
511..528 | 0.07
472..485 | 0.18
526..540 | -0.04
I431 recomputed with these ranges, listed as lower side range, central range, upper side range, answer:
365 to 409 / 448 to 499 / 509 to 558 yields 7.99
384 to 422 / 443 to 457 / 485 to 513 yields 1.85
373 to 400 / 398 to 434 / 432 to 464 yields 7.98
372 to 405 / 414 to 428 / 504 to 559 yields 6.51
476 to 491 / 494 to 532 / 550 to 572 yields -2.59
